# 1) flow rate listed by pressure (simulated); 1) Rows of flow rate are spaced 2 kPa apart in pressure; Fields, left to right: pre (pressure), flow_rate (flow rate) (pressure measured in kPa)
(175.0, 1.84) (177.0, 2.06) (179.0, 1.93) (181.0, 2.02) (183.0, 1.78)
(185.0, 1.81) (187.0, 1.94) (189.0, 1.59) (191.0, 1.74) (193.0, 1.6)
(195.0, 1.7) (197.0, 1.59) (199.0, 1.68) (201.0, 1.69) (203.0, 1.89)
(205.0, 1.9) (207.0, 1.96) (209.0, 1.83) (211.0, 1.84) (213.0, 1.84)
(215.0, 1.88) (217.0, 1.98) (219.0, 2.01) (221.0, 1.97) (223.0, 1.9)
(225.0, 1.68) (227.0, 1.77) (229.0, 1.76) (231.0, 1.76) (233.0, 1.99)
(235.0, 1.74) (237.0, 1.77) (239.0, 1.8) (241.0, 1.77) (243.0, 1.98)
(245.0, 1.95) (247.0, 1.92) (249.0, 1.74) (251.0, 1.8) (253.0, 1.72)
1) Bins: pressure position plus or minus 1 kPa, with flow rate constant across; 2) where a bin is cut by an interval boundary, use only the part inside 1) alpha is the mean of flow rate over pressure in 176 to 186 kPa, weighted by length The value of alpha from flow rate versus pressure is 1.92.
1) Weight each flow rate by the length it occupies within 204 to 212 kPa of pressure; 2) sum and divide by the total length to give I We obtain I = 1.88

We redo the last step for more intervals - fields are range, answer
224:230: 1.74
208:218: 1.87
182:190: 1.78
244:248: 1.94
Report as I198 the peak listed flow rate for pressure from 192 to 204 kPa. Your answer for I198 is 1.89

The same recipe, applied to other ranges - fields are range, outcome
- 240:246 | 1.98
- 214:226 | 2.01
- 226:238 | 1.99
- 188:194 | 1.74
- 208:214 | 1.84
